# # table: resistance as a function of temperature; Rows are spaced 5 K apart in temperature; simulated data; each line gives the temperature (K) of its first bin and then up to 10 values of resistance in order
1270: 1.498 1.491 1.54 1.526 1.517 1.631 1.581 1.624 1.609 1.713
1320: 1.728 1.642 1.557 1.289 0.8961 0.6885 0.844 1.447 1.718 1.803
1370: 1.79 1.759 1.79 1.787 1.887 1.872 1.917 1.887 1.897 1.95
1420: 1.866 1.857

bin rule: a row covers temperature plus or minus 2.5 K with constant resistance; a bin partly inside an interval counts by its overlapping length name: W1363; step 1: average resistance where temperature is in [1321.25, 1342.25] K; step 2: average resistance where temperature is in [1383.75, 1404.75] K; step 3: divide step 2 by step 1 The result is 1.36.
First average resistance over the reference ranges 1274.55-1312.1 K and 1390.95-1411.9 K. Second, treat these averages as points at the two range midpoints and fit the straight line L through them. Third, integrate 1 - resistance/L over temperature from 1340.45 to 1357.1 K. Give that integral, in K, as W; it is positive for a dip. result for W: 7.4 K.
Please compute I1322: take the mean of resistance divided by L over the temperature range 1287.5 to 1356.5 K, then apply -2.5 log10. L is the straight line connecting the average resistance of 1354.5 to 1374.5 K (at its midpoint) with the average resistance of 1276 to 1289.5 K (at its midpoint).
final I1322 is 0.14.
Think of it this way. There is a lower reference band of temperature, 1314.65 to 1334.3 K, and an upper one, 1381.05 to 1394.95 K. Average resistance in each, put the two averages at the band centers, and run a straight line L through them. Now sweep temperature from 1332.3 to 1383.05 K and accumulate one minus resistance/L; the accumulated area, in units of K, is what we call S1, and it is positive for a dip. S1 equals 9.8 K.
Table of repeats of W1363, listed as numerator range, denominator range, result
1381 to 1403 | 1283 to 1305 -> 1.18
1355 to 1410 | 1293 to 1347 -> 1.24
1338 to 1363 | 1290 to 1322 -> 0.69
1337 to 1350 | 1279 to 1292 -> 0.54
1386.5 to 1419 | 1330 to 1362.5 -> 1.61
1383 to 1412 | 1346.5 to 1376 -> 1.23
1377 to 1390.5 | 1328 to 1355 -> 1.67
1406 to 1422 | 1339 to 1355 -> 2.11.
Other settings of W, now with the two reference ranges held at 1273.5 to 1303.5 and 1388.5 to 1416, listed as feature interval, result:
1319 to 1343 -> 4.1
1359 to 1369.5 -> 0.1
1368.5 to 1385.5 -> 0.4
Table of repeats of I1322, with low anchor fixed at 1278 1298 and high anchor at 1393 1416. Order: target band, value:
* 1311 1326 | -0.030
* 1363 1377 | 0.009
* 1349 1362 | 0.264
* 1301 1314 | -0.007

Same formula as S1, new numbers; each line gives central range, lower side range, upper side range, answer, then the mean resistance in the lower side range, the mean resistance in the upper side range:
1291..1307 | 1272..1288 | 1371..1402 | -0.3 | 1.52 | 1.83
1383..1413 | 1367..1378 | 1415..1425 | -0.7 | 1.78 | 1.88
